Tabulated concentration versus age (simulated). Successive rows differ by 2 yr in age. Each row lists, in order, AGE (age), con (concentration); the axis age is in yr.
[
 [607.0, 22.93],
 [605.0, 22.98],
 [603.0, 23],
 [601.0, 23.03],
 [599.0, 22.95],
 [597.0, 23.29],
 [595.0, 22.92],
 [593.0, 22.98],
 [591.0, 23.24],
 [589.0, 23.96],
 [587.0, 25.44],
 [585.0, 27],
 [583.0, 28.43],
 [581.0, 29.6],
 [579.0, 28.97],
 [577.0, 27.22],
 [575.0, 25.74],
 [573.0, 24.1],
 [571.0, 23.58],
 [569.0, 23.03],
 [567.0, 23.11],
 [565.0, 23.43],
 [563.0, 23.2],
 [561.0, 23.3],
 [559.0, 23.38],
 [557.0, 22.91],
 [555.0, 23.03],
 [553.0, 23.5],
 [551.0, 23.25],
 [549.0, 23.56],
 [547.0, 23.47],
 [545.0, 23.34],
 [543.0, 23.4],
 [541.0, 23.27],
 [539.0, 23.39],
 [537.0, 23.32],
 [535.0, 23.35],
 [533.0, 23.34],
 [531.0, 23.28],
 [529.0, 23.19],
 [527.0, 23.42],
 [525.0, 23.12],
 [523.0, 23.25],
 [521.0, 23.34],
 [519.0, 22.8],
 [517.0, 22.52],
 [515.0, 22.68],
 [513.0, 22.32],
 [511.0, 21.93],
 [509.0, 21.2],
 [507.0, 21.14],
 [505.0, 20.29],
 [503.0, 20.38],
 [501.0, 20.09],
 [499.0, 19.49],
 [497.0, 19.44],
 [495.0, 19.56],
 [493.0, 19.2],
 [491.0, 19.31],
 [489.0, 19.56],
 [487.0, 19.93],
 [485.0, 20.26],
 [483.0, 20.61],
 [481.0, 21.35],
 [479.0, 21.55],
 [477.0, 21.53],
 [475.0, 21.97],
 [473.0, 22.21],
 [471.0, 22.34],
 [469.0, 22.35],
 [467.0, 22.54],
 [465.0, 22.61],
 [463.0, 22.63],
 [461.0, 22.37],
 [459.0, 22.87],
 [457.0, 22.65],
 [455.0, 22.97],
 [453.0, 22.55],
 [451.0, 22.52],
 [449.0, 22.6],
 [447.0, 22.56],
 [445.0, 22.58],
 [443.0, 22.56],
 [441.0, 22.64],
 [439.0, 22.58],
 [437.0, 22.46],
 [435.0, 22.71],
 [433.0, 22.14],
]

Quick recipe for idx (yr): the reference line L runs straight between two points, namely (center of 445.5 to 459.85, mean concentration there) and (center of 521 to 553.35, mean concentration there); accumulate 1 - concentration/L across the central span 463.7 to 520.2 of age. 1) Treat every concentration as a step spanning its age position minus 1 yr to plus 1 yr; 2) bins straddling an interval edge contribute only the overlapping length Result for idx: 4.55 yr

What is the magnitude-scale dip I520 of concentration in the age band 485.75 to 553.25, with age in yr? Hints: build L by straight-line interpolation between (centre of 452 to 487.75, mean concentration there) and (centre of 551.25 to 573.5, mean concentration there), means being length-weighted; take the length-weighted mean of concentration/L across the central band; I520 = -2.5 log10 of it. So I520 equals 0.034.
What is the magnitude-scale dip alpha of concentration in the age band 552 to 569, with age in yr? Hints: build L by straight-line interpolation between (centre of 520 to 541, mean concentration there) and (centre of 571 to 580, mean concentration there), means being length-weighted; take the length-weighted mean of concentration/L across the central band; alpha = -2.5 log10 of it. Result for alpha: 0.09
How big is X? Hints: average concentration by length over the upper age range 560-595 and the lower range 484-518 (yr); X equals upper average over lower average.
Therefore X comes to 1.2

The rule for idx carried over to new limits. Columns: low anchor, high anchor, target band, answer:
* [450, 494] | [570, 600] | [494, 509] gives 1.6 yr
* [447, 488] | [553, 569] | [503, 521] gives 0.6 yr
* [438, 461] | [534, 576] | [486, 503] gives 2.5 yr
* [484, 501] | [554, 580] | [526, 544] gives -0.9 yr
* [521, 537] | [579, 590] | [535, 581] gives 2.3 yr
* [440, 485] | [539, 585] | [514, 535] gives 0.5 yr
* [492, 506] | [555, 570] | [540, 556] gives -0.7 yr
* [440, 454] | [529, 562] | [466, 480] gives 0.4 yr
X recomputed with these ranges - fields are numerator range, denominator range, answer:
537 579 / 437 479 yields 1.06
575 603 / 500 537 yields 1.13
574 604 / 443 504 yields 1.17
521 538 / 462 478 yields 1.05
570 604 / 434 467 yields 1.11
